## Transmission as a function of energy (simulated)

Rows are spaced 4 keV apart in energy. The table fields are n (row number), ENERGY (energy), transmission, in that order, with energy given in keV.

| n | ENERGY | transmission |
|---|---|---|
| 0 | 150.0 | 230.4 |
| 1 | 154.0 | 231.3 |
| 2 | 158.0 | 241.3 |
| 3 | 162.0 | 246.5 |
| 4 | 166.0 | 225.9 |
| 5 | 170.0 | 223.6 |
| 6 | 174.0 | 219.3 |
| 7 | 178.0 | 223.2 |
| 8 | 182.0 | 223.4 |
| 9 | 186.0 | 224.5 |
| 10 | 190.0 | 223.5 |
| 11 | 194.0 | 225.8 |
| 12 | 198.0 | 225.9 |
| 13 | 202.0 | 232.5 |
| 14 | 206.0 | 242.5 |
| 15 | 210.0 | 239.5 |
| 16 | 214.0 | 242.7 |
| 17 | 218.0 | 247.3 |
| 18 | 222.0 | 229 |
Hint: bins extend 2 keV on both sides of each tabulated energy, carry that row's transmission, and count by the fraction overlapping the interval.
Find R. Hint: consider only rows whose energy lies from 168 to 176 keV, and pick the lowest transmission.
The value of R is 219.3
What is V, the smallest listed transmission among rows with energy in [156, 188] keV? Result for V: 219.3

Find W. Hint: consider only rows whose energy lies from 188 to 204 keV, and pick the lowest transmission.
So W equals 223.5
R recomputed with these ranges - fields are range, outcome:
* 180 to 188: 223.4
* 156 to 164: 241.3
